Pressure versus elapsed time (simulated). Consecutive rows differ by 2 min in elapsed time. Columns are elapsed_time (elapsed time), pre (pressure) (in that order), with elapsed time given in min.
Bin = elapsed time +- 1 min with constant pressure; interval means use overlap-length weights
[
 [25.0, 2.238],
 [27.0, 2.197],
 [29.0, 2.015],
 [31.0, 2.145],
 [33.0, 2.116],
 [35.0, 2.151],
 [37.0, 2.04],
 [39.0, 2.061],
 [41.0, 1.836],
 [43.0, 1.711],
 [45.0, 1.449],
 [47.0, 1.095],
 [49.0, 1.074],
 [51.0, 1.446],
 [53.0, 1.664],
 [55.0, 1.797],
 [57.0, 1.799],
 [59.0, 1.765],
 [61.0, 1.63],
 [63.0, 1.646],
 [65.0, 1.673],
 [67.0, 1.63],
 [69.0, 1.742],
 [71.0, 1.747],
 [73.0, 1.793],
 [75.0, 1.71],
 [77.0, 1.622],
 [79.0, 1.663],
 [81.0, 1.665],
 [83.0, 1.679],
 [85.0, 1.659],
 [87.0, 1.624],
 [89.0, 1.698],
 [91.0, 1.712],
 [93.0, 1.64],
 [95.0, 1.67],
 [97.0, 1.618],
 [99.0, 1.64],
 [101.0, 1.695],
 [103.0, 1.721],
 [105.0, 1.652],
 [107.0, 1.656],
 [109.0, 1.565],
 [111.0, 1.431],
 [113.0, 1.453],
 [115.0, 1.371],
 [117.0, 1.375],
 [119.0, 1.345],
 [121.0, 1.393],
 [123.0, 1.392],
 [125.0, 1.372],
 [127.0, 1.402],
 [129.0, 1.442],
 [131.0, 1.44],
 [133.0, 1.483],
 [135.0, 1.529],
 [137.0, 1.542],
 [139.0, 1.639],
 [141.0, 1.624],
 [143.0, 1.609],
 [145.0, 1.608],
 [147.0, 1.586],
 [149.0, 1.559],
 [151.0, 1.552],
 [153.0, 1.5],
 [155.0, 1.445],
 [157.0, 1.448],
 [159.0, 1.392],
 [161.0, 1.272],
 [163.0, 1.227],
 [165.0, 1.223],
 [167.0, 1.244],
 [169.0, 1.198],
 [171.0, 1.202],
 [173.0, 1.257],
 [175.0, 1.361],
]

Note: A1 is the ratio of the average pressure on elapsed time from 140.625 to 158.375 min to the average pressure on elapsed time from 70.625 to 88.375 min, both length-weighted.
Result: 0.92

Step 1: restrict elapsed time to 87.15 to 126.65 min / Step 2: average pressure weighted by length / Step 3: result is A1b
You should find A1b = 1.55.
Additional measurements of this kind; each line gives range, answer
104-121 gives 1.48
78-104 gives 1.67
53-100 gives 1.69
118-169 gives 1.45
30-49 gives 1.8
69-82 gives 1.7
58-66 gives 1.68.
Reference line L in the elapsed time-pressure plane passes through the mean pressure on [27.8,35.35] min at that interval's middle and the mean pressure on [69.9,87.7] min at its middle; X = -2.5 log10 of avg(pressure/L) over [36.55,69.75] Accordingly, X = 0.164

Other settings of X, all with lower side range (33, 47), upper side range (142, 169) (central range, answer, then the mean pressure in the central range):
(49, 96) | 0.03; 1.67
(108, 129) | 0.11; 1.41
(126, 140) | 0.01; 1.5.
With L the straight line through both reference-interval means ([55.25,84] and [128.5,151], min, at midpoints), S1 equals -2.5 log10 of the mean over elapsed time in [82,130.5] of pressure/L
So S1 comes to 0.05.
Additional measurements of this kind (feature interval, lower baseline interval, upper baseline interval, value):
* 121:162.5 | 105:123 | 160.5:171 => -0.119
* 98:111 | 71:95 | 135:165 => -0.011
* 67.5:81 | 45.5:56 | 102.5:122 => -0.181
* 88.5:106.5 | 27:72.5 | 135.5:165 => -0.029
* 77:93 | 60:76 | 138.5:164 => -0.007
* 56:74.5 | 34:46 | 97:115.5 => 0.031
